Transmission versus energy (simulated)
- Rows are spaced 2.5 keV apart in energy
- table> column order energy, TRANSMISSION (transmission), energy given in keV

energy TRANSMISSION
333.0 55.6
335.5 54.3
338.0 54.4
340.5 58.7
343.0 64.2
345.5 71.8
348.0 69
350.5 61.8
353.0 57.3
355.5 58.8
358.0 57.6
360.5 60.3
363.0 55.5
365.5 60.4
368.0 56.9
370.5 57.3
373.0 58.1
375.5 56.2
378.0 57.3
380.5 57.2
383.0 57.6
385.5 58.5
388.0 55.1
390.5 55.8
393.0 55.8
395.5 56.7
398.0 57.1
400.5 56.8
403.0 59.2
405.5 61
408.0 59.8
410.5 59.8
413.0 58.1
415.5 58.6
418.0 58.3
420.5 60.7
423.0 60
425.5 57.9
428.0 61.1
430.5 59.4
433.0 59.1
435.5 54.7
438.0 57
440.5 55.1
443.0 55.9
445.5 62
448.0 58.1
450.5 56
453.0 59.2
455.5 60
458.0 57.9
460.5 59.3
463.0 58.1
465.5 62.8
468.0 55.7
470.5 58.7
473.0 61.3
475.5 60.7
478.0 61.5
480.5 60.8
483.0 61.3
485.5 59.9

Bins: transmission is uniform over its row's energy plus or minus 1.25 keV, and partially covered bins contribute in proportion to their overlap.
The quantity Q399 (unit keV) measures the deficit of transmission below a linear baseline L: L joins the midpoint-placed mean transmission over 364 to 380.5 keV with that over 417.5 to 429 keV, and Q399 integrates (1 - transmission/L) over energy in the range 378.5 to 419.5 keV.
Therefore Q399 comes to 0.6 keV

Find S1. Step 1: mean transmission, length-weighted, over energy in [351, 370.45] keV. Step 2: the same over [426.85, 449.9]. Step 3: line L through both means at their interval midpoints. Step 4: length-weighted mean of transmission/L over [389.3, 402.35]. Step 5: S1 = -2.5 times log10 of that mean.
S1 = 0.03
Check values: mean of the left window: 58.2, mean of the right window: 58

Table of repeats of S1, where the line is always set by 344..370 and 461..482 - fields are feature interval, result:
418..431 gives 0.01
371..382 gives 0.06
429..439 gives 0.05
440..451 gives 0.05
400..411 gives 0.02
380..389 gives 0.06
